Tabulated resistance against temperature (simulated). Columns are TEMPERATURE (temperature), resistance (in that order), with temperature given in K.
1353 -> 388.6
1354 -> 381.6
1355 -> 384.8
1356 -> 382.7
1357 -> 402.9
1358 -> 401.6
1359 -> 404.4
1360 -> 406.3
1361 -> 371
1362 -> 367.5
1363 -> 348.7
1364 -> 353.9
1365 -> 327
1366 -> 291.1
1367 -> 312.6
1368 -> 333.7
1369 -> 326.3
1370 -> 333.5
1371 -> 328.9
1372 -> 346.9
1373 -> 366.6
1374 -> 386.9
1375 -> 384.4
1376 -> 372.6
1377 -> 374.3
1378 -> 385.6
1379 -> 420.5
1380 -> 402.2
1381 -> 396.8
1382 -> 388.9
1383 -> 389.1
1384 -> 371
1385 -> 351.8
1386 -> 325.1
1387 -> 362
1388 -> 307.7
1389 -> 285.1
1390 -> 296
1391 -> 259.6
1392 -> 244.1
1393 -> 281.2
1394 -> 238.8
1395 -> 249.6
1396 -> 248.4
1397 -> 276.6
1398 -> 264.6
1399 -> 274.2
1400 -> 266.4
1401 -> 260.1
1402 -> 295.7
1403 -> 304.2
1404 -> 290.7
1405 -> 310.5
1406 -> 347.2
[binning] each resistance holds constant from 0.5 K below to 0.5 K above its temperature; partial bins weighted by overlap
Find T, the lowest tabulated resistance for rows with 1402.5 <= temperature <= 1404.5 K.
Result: 290.7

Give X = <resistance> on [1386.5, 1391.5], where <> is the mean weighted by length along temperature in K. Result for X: 302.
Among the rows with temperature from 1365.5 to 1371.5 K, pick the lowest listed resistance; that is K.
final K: 291.1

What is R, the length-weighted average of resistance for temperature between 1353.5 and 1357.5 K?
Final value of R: 388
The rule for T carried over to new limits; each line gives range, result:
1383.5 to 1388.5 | 307.7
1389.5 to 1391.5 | 259.6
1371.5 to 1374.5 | 346.9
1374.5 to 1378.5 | 372.6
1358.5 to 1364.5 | 348.7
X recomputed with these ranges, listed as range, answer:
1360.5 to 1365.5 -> 354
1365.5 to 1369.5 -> 316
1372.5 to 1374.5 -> 377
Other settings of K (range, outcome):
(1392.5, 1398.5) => 238.8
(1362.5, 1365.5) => 327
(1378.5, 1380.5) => 402.2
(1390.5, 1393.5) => 244.1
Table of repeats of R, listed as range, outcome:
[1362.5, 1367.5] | 327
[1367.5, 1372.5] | 334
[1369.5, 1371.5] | 331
